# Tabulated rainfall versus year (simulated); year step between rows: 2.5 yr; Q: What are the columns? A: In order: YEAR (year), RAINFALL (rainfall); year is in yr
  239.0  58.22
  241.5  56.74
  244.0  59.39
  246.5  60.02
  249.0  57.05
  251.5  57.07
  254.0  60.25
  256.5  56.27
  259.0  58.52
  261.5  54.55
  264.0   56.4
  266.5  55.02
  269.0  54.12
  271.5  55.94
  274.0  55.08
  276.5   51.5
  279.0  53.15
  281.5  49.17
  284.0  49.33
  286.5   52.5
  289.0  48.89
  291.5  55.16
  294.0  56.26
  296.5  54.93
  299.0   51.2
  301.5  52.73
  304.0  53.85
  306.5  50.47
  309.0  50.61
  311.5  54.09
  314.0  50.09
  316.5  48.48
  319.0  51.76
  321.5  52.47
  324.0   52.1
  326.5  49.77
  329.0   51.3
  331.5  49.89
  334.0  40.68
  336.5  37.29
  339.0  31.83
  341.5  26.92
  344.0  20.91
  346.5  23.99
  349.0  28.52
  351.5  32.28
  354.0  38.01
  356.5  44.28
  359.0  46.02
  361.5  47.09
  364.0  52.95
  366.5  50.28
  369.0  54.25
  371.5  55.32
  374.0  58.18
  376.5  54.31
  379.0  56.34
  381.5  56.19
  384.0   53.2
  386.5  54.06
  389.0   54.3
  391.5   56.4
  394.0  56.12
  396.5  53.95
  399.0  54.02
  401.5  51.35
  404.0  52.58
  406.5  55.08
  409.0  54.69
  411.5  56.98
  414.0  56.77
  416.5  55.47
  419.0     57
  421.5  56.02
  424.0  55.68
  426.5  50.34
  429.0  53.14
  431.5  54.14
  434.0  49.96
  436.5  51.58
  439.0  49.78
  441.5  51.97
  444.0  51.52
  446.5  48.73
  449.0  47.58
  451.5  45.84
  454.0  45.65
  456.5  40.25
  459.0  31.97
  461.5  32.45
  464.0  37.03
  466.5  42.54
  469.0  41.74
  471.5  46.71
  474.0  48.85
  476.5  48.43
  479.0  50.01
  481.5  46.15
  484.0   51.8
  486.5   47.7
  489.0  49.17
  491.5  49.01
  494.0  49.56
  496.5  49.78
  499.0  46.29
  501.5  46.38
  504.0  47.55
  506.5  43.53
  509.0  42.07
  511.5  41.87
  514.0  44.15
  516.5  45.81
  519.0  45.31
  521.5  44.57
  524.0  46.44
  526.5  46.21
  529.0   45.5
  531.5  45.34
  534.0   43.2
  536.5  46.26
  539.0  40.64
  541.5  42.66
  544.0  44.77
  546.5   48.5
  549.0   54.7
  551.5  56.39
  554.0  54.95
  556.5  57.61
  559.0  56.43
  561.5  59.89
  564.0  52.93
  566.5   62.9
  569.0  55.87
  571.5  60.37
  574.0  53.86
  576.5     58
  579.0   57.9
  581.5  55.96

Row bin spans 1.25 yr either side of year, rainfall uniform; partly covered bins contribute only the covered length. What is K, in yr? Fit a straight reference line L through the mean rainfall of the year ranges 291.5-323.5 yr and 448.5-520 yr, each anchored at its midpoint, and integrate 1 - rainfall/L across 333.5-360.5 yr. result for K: 9.1 yr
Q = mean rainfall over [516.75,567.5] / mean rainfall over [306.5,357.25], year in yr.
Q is 1.18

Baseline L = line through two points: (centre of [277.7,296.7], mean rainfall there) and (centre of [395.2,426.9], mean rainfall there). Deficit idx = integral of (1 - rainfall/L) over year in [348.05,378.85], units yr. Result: 3.7 yr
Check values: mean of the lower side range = 52.3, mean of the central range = 47.3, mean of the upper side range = 54.7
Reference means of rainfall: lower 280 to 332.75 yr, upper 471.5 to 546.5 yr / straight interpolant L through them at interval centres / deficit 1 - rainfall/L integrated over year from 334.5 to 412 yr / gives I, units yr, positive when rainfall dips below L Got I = 4.00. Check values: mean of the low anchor 51.7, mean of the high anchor 46.2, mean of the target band 47.2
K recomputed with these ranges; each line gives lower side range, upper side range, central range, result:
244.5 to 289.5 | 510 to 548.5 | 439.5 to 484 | 2.5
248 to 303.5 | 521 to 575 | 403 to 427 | -1.2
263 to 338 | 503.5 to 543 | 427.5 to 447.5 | -1.8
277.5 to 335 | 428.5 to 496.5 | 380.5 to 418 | -4.7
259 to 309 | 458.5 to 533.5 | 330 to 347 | 5.8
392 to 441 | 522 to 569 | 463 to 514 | 5.5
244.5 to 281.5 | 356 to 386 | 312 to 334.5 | 1.7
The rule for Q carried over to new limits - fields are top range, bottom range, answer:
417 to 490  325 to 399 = 1.03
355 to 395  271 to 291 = 1.02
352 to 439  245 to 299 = 0.97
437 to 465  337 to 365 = 1.24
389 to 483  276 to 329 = 0.96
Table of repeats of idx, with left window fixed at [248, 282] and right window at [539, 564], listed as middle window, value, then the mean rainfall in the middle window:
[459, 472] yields 3.5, 38.9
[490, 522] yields 4.2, 45.9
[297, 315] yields 1.0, 52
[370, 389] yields -0.4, 55.3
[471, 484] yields 1.1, 48.5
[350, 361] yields 2.8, 40.4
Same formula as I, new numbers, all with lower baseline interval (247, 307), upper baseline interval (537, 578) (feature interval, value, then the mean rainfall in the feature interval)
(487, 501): 1.36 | 48.6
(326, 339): 2.38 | 44.2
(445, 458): 2.03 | 45.5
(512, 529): 2.68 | 45.3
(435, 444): 0.46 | 51.1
